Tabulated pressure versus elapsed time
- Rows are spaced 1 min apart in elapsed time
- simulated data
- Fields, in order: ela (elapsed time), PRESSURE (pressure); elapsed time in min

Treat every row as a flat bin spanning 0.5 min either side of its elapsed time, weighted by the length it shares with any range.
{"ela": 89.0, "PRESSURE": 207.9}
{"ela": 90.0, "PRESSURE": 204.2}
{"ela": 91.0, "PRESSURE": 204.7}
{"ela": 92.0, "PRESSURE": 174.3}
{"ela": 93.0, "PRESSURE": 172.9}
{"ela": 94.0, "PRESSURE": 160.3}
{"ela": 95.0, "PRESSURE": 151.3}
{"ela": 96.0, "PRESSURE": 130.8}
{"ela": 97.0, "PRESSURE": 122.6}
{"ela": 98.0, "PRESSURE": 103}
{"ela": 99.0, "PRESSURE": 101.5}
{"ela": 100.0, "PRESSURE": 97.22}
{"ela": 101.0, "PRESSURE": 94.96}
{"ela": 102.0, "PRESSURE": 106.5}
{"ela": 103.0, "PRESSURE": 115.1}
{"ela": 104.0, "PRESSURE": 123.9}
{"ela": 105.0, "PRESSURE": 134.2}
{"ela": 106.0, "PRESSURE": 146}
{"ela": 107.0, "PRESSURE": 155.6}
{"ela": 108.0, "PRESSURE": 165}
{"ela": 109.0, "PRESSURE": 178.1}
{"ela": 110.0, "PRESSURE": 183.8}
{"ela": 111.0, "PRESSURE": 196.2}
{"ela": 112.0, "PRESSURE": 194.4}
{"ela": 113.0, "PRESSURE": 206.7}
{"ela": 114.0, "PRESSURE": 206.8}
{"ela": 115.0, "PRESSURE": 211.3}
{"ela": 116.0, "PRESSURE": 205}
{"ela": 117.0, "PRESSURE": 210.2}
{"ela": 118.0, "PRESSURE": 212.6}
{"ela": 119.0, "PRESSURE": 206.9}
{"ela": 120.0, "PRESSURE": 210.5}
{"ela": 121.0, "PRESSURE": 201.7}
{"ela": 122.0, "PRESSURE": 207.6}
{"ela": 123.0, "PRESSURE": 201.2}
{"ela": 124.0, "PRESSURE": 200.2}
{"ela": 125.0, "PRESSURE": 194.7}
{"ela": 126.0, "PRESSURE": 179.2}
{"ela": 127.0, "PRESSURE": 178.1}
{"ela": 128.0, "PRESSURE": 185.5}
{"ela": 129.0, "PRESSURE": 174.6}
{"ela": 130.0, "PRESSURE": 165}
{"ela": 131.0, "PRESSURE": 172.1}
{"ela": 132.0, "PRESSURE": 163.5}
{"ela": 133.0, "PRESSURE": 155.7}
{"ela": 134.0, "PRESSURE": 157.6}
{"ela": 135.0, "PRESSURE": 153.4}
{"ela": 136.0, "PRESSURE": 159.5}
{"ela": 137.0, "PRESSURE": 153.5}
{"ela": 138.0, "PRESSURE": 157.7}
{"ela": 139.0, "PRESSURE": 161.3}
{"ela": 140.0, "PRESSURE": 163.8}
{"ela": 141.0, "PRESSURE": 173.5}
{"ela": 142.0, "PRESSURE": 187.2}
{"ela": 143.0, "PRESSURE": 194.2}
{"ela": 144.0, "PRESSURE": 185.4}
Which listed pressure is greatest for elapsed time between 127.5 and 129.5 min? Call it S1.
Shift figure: 185.5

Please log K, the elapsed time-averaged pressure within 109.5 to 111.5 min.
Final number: 190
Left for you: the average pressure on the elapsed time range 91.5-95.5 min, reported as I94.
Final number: 165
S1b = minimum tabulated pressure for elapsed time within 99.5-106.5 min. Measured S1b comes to 94.96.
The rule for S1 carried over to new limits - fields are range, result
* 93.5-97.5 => 160.3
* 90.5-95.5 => 204.7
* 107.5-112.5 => 196.2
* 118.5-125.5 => 210.5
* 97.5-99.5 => 103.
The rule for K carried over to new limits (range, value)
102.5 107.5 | 135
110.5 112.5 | 195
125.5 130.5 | 176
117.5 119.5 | 210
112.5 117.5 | 208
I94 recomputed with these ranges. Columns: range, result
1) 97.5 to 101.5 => 99.2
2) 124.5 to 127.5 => 184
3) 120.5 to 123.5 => 204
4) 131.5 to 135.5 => 158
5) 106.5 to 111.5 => 176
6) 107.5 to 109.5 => 172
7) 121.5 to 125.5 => 201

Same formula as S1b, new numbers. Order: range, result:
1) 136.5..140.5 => 153.5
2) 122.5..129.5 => 174.6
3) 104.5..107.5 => 134.2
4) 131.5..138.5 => 153.4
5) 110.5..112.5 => 194.4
